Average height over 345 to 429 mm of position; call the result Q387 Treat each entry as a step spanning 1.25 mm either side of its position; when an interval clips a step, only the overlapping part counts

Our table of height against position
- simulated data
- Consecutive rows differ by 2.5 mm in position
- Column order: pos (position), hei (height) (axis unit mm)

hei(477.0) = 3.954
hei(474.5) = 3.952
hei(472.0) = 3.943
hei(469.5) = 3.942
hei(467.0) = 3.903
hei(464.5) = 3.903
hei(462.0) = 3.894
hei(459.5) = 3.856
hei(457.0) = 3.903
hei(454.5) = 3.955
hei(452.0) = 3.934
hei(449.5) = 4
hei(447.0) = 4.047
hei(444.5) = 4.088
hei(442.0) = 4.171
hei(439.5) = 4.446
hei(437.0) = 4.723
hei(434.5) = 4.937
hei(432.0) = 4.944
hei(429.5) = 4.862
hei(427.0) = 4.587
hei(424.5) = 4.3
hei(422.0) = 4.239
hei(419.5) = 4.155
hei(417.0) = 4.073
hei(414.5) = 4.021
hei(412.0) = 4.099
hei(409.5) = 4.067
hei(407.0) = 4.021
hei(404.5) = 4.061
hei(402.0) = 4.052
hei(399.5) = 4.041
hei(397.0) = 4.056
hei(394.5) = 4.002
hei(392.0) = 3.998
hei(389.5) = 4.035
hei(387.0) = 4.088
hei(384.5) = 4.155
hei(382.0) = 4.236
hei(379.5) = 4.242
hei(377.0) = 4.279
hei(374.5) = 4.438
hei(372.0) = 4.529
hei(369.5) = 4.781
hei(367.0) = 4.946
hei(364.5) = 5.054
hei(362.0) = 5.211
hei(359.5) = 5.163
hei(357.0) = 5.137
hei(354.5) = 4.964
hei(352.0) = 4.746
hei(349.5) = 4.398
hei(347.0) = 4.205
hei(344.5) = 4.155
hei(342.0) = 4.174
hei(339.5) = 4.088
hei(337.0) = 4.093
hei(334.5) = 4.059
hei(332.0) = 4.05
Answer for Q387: 4.38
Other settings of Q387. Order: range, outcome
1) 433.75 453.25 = 4.28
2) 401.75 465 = 4.21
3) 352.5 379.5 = 4.82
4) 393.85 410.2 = 4.04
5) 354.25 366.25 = 5.11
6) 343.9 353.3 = 4.39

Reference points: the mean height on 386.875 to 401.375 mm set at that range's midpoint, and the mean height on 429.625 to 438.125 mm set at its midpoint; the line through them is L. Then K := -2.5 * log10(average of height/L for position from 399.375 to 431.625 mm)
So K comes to 0.06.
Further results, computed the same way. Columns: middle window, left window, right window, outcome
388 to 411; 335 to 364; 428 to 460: 0.10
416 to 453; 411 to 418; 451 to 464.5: -0.10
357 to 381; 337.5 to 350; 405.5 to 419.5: -0.15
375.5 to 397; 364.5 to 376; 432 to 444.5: 0.13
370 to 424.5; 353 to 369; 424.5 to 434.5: 0.18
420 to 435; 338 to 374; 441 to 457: -0.11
